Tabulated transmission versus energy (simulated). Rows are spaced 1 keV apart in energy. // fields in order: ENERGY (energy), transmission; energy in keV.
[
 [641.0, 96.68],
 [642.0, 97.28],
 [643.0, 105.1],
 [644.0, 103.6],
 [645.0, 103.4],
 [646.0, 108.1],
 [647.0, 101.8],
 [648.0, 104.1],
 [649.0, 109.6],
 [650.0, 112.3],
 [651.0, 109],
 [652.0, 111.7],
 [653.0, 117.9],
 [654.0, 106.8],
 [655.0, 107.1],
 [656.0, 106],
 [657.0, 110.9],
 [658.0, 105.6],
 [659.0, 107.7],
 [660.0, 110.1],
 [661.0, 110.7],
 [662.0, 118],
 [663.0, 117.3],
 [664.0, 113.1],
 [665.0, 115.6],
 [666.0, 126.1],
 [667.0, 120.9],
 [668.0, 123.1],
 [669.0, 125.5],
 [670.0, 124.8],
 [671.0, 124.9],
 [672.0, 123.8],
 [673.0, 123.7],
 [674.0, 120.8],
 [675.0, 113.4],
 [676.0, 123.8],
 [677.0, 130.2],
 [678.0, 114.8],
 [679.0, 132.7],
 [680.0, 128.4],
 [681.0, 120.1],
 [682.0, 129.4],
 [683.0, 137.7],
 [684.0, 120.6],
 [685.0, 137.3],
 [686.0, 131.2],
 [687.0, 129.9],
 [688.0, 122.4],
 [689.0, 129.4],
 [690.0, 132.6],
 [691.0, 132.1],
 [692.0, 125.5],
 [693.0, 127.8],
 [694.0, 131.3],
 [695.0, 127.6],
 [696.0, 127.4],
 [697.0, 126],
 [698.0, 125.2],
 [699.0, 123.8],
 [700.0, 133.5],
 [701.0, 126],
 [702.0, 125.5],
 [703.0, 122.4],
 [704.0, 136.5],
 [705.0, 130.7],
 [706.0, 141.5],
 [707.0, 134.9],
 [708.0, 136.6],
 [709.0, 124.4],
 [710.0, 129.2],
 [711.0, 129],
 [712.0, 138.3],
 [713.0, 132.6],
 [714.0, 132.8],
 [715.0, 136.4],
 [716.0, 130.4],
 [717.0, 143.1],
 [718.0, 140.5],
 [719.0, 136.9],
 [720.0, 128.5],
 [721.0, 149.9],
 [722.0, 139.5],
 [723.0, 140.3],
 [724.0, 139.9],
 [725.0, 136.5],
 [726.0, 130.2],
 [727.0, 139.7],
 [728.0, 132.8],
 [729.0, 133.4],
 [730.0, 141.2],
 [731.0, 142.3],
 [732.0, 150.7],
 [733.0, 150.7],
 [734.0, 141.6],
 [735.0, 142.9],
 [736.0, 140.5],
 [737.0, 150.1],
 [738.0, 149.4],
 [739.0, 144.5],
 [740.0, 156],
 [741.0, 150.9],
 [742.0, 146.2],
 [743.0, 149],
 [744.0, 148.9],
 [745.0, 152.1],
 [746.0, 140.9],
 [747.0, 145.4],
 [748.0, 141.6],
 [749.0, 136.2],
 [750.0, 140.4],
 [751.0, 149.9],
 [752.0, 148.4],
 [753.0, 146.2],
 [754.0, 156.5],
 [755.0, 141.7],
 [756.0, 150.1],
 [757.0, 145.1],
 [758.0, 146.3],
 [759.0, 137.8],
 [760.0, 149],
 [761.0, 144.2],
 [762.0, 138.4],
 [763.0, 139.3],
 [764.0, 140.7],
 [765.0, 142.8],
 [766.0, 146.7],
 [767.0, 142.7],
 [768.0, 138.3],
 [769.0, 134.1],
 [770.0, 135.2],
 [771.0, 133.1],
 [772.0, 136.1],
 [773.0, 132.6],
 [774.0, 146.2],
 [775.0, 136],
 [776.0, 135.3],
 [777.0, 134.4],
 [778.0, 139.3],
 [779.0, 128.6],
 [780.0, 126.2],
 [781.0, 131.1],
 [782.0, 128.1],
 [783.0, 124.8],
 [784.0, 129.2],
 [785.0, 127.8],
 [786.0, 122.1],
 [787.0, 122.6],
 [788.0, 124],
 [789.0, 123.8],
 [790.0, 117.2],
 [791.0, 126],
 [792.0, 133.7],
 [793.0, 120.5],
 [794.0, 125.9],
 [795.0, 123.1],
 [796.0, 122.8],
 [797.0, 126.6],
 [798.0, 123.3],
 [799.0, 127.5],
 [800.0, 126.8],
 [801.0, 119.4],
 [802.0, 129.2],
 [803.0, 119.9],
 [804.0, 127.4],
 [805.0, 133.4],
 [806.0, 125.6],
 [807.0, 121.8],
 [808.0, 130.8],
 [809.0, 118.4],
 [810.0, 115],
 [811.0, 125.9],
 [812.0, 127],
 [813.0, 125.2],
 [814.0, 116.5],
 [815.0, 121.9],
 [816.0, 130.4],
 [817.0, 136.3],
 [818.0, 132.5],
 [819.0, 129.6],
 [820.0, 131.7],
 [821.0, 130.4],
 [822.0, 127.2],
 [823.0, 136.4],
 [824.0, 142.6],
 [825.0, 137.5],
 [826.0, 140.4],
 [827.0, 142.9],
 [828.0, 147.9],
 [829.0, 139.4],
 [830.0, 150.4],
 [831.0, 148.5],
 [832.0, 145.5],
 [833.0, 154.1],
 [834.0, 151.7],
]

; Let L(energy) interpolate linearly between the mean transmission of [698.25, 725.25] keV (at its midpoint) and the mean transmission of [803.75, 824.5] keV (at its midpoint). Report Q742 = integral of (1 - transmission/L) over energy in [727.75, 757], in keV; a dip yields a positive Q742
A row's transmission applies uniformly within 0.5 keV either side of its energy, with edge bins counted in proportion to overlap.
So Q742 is -3.0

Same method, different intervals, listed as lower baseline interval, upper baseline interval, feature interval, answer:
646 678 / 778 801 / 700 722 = -2.67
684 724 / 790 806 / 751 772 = -2.44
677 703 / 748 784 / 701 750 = -2.22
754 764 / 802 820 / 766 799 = 1.46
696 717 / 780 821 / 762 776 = -1.22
